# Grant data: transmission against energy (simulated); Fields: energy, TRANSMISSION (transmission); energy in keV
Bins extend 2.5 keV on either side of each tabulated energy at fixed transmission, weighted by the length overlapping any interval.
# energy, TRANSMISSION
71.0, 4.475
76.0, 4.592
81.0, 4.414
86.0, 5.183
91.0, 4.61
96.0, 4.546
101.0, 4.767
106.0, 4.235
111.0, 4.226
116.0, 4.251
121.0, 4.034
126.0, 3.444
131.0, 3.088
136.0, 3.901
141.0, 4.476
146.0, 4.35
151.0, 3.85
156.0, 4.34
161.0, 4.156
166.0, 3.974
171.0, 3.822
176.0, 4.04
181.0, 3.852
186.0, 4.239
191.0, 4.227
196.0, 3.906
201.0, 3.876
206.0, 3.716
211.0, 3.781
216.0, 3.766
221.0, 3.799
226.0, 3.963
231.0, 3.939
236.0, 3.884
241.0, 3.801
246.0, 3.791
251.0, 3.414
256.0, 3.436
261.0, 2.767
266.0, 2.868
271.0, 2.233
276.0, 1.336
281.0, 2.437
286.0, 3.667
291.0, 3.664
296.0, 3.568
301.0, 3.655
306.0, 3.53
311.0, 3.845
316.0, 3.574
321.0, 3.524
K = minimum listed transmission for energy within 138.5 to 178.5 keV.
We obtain 3.822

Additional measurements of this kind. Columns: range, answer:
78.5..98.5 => 4.414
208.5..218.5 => 3.766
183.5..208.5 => 3.716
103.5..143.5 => 3.088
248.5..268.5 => 2.767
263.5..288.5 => 1.336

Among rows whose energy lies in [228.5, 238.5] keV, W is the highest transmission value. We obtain 3.939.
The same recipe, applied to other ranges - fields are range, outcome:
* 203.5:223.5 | 3.799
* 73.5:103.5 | 5.183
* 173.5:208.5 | 4.239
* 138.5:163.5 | 4.476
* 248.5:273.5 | 3.436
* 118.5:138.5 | 4.034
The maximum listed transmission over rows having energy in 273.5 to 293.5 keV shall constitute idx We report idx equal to 3.667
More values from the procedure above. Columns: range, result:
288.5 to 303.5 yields 3.664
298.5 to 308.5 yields 3.655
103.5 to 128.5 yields 4.251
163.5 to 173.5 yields 3.974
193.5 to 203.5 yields 3.906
